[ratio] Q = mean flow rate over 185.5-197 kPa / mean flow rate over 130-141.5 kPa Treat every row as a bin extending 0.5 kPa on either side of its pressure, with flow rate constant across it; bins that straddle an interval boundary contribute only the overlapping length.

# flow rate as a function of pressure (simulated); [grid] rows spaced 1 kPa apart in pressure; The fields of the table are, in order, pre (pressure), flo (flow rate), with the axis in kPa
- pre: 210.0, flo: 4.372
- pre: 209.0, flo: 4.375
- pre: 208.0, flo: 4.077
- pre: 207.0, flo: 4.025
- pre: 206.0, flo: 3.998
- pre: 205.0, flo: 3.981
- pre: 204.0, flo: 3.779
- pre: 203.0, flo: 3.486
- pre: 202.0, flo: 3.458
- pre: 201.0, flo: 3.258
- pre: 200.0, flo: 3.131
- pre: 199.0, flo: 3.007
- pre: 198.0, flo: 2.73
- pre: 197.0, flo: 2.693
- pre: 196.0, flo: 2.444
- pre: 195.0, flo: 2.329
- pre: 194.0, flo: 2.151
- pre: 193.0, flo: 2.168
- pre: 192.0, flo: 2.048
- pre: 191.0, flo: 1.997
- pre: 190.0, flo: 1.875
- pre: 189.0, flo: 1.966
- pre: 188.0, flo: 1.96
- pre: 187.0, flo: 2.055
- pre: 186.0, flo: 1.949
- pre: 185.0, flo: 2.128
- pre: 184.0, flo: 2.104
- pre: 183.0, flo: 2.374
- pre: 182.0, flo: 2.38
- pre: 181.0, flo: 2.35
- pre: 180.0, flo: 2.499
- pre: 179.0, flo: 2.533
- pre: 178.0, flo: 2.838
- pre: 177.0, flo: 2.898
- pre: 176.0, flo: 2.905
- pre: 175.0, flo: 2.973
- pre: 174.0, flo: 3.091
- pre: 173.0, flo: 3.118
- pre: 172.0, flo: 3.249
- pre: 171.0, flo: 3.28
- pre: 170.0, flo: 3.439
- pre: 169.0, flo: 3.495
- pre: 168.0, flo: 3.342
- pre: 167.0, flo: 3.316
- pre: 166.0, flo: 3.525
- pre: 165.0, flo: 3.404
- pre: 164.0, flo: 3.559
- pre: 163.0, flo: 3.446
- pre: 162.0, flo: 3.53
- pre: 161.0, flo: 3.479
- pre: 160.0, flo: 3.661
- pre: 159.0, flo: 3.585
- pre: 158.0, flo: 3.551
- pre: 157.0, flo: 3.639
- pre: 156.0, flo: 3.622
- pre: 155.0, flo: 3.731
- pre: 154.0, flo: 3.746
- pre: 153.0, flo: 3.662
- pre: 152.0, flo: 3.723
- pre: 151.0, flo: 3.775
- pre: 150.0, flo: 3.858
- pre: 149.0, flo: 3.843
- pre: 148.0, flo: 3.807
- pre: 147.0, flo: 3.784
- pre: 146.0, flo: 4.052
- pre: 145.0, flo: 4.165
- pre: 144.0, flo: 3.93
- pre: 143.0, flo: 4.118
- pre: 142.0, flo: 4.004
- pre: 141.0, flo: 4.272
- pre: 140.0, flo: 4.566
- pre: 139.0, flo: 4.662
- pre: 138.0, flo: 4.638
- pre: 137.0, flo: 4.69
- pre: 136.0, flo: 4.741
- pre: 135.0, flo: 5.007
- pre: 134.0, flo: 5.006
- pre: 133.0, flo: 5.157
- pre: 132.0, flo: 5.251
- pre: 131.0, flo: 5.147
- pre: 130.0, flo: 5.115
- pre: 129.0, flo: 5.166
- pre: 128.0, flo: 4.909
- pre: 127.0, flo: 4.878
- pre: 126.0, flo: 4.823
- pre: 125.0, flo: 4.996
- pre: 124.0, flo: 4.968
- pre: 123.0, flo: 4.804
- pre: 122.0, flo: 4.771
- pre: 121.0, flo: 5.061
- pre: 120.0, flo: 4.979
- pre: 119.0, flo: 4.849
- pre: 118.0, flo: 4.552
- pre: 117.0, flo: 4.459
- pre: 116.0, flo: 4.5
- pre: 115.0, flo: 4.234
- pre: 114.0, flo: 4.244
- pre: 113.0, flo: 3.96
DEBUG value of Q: 0.4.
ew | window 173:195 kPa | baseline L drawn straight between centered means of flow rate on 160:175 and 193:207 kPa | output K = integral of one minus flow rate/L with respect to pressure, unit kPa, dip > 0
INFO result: 6.0 kPa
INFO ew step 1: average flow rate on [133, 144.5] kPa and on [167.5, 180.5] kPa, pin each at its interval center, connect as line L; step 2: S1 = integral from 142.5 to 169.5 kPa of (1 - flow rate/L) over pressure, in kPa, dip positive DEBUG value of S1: 0.9 kPa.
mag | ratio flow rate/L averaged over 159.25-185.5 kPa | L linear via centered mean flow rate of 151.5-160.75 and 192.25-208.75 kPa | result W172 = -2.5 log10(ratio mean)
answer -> 0.15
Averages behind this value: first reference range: 3.65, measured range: 3.04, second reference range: 3.17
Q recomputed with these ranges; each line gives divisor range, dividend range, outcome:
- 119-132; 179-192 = 0.43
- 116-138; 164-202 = 0.55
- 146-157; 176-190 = 0.62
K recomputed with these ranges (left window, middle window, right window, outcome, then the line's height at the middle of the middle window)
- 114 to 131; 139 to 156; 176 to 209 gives 0.50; 4.07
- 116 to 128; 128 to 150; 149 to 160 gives -1.45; 4.23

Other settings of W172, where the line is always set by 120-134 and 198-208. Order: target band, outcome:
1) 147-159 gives 0.21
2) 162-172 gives 0.23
